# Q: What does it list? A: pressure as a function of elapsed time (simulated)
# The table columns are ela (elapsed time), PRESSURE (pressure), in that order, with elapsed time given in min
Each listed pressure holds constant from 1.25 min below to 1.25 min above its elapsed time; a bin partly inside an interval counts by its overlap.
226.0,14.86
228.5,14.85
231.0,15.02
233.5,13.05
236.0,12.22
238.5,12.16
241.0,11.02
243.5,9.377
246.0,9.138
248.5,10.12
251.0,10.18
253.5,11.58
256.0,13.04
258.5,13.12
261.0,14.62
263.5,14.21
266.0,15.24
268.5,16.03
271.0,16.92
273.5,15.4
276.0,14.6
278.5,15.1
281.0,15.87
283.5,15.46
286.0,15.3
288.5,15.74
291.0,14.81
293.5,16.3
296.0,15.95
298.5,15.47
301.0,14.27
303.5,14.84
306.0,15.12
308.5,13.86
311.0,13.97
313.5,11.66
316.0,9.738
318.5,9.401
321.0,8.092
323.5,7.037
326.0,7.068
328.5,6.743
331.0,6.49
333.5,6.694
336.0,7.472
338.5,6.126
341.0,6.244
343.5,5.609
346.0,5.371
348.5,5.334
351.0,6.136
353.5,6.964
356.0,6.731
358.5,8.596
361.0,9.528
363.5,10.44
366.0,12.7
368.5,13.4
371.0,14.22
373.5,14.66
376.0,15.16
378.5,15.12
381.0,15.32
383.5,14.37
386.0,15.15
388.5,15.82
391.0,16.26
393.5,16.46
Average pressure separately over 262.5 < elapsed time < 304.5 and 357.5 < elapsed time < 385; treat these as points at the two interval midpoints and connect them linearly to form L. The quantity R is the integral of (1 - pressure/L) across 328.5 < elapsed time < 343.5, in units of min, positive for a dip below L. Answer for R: 8.0 min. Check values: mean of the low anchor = 15.4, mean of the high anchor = 13.1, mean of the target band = 6.53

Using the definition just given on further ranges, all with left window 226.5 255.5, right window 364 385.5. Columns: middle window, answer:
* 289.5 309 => -3.4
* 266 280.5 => -3.7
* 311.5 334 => 8.4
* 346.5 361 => 7.3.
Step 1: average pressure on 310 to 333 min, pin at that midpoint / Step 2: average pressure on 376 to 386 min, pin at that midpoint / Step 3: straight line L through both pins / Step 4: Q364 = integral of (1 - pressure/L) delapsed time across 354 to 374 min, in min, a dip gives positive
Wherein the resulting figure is 3.52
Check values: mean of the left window 8.78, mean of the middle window 11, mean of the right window 15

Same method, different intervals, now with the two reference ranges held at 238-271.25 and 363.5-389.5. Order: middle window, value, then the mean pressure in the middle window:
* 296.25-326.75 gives 3.2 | 11.9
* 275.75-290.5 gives -2.8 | 15.4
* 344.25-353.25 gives 5.3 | 5.76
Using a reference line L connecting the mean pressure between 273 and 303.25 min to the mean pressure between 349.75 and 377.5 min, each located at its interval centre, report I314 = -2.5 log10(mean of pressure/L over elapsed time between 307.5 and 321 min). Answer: 0.21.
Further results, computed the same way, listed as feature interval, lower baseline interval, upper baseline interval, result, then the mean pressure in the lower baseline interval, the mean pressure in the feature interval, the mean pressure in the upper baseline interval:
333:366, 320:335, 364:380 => 0.40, 7.01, 7.24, 14.1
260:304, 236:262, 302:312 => -0.17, 11.4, 15.4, 14.5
